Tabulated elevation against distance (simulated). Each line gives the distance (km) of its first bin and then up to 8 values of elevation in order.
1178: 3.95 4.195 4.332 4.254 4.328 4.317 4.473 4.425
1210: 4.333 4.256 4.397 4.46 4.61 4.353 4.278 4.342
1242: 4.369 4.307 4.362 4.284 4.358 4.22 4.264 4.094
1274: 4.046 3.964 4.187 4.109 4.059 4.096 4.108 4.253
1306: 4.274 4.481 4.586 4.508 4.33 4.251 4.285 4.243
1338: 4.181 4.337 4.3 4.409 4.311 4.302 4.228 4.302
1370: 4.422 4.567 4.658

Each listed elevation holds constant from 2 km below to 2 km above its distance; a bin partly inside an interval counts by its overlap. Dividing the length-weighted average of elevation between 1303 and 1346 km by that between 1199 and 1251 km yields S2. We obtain 1.0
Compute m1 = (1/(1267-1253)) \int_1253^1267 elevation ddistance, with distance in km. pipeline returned 4.28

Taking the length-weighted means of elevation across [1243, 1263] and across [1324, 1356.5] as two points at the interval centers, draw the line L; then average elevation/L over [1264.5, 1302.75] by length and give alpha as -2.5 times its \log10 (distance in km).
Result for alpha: 0.05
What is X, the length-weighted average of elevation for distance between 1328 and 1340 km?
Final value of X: 4.24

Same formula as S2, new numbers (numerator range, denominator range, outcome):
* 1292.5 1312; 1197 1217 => 0.97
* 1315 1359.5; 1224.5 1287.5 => 1.01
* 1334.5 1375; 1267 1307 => 1.05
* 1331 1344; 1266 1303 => 1.04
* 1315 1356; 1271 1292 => 1.06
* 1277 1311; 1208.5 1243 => 0.95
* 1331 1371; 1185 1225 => 0.99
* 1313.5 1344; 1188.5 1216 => 1.00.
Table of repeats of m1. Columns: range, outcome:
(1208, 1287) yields 4.28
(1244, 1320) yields 4.24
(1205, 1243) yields 4.38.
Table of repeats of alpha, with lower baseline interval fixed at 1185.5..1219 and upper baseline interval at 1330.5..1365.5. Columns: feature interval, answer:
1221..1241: -0.017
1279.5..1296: 0.053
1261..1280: 0.053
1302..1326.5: -0.025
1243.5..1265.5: 0.005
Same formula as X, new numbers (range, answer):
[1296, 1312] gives 4.28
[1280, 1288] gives 4.15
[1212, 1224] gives 4.37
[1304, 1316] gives 4.45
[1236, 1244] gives 4.36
